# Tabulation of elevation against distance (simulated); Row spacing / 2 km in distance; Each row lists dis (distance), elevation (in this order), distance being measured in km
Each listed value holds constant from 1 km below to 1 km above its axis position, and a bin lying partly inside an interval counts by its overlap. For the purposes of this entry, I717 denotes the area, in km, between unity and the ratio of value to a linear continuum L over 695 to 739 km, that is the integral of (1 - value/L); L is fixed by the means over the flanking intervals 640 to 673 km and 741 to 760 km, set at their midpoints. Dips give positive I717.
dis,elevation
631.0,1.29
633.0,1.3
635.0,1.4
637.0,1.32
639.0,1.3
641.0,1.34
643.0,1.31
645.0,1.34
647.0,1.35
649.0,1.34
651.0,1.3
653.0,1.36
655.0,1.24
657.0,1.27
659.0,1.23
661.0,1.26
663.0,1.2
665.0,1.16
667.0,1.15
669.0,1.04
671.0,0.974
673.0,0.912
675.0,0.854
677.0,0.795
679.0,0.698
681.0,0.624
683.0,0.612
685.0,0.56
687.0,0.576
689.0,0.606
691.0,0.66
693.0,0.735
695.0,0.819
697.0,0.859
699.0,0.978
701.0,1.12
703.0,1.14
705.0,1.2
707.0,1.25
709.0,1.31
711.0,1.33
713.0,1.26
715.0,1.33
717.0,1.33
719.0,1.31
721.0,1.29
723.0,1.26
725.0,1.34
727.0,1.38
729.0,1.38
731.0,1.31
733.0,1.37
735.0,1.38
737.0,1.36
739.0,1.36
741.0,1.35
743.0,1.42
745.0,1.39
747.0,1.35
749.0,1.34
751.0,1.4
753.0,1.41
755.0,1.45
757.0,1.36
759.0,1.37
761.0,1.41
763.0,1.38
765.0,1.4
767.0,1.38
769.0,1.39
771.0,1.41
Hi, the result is 2.6 km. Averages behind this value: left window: 1.23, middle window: 1.25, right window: 1.39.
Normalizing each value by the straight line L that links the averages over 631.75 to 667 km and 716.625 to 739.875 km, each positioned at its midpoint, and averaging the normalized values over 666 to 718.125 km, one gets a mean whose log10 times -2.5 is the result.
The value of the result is 0.35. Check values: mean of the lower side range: 1.29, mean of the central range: 0.952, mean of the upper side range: 1.34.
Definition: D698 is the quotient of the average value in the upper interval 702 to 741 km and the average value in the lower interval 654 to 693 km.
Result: 1.4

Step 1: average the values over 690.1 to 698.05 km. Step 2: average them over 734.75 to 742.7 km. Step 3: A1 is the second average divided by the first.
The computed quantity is 1.8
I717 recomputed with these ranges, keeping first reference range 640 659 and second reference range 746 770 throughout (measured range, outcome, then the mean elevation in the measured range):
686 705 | 7.0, 0.852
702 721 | 1.1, 1.27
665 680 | 4.4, 0.934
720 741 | 0.4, 1.34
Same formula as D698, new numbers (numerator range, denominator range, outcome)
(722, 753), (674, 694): 2.03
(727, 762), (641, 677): 1.16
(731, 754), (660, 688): 1.55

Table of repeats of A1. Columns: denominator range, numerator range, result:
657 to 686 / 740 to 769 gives 1.47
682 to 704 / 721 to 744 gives 1.72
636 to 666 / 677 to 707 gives 0.63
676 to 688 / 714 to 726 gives 2.03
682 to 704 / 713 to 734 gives 1.68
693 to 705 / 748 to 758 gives 1.42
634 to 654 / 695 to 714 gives 0.86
